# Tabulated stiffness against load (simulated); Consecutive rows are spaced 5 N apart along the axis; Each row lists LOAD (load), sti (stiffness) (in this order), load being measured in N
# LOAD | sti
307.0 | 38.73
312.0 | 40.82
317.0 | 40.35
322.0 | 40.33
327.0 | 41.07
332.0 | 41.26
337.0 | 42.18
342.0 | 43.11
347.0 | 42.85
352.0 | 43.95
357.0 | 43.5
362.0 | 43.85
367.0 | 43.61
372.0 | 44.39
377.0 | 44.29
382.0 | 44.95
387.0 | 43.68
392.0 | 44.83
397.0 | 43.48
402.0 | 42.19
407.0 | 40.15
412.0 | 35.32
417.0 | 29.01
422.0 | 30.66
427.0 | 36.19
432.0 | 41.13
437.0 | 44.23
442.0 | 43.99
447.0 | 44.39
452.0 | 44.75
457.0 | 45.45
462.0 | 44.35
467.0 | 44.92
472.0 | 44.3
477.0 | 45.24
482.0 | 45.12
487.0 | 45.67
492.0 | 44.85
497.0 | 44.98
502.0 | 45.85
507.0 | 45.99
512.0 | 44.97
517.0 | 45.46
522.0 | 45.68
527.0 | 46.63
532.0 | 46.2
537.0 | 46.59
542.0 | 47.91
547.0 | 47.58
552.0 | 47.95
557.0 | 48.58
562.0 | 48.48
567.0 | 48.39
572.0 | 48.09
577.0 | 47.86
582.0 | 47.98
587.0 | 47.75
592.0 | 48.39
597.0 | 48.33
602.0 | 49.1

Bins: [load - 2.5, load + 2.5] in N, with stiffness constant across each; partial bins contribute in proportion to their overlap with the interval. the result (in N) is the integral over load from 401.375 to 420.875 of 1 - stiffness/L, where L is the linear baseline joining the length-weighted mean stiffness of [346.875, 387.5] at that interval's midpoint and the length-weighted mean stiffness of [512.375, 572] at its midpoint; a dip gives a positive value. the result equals 3.94 N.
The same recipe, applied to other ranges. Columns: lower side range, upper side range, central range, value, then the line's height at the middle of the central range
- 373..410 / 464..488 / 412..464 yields 4.9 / 44.2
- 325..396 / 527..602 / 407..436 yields 6.0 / 44.7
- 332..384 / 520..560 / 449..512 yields 1.2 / 46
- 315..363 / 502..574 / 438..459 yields 0.1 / 44.8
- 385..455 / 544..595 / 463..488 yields -1.0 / 43.2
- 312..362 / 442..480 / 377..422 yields 3.4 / 43.4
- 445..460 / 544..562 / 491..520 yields 0.7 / 46.6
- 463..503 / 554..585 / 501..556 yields 0.3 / 46.7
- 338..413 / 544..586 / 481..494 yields 0.2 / 46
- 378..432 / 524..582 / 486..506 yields -0.4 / 44.4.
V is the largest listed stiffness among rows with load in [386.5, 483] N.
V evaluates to 45.45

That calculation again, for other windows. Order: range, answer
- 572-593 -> 48.39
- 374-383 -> 44.95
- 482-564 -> 48.58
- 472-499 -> 45.67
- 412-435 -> 41.13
